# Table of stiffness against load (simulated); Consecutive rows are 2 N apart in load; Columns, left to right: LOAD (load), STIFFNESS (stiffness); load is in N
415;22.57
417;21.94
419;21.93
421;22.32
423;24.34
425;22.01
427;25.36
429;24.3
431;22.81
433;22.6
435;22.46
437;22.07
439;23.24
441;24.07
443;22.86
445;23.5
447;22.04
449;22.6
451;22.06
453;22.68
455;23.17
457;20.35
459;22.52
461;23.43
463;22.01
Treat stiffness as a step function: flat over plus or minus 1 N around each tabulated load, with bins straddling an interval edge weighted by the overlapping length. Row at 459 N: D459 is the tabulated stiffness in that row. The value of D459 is 22.52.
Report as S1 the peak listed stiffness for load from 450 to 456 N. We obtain 23.17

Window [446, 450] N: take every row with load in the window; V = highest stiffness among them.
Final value 22.6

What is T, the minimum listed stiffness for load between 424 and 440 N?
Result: 22.01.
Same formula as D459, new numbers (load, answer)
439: 23.24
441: 24.07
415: 22.57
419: 21.93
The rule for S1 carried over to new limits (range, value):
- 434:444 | 24.07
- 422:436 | 25.36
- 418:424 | 24.34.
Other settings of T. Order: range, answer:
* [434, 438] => 22.07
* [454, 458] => 20.35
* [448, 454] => 22.06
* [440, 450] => 22.04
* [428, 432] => 22.81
